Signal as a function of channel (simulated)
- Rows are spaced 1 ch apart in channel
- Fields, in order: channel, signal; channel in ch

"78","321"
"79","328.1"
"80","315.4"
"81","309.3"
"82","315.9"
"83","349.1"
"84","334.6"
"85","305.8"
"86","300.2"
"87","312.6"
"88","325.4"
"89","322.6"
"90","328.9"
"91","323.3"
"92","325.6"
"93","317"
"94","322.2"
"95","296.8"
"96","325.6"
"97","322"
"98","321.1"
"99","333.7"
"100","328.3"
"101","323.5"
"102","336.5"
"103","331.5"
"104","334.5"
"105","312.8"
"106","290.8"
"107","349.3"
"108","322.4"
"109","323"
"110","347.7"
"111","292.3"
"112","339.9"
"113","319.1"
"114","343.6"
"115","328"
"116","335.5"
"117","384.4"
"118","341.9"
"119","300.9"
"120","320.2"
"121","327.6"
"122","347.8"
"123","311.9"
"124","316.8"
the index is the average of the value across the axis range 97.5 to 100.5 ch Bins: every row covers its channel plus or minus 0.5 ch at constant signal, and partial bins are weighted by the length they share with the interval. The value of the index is 328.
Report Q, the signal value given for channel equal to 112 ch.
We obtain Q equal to 339.9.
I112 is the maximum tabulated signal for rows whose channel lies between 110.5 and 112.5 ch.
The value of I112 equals 339.9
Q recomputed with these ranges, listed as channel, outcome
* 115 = 328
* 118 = 341.9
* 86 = 300.2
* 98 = 321.1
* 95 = 296.8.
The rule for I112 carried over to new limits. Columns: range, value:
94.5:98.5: 325.6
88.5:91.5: 328.9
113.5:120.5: 384.4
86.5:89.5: 325.4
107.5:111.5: 347.7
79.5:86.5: 349.1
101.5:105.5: 336.5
